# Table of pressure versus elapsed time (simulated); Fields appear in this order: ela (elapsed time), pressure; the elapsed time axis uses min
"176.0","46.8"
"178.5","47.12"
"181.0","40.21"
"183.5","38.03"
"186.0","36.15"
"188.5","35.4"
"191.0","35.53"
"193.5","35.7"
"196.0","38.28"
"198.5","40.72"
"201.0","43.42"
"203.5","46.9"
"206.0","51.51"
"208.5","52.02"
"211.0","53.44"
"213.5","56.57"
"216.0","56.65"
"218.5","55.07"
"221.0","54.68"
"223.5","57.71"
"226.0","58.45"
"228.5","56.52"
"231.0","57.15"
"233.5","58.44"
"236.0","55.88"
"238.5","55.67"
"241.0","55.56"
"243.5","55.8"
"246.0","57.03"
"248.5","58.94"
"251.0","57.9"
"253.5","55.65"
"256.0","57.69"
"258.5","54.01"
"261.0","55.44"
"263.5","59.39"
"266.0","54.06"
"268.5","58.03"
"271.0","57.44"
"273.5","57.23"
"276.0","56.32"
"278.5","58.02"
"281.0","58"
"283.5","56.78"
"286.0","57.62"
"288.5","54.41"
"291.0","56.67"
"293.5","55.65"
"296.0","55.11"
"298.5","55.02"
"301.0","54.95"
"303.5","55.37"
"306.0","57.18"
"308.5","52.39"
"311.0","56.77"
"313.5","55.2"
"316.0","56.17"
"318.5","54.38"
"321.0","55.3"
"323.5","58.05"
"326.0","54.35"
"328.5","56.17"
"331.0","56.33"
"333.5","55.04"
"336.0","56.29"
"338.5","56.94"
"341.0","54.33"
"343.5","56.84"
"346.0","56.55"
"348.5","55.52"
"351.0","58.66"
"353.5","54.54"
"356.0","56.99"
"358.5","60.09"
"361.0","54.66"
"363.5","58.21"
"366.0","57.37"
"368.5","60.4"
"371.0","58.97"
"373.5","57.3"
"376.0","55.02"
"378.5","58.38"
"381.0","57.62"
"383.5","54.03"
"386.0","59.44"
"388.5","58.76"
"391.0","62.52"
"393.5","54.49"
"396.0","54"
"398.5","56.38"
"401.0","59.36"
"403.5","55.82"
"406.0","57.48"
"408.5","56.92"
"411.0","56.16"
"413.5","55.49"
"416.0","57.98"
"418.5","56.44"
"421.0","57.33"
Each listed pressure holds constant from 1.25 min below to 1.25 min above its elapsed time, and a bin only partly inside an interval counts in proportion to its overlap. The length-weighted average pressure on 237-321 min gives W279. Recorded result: 56.2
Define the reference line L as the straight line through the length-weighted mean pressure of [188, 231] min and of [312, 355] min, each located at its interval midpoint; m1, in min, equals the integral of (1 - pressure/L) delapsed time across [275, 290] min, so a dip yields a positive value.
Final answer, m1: -1.04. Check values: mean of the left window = 49.2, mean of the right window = 55.9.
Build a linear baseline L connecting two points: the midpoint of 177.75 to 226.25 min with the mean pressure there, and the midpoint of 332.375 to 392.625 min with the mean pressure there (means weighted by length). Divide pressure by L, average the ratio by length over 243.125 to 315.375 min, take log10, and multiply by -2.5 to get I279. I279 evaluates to -0.10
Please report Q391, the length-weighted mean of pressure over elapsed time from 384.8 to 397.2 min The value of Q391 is 57.9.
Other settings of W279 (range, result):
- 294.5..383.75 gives 56.3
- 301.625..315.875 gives 55.4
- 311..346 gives 55.9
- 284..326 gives 55.6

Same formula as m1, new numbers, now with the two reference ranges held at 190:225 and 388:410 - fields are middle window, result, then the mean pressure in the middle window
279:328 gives -2.7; 55.8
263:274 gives -1.2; 57.1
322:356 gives -1.0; 56.1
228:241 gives -1.8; 56.6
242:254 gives -1.6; 57.1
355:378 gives -0.8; 57.7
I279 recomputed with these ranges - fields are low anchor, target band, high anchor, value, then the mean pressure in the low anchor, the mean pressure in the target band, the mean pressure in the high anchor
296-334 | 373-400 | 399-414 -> -0.009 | 55.5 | 57.1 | 56.9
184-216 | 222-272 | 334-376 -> -0.183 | 44.2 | 56.8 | 57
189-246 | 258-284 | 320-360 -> -0.065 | 51.4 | 56.9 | 56.4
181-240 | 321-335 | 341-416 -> -0.025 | 49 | 55.9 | 57.1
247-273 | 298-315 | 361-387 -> 0.035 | 56.9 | 55.3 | 57.5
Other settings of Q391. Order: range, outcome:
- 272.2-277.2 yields 56.8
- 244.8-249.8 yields 58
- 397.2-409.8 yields 57.2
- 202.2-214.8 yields 52.1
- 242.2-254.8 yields 57.1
